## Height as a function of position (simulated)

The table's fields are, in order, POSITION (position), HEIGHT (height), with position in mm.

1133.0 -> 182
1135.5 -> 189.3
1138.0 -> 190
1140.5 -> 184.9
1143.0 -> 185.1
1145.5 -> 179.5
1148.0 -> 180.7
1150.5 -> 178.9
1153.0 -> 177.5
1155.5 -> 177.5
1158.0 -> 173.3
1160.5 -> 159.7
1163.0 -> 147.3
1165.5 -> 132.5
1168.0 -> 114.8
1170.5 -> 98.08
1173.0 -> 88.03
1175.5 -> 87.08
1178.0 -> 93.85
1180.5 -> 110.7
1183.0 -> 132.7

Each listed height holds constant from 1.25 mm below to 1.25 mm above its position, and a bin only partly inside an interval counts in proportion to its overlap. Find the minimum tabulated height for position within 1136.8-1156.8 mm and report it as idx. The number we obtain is 177.5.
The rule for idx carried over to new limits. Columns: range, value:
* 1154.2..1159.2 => 173.3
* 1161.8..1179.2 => 87.08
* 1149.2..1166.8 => 132.5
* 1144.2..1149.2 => 179.5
